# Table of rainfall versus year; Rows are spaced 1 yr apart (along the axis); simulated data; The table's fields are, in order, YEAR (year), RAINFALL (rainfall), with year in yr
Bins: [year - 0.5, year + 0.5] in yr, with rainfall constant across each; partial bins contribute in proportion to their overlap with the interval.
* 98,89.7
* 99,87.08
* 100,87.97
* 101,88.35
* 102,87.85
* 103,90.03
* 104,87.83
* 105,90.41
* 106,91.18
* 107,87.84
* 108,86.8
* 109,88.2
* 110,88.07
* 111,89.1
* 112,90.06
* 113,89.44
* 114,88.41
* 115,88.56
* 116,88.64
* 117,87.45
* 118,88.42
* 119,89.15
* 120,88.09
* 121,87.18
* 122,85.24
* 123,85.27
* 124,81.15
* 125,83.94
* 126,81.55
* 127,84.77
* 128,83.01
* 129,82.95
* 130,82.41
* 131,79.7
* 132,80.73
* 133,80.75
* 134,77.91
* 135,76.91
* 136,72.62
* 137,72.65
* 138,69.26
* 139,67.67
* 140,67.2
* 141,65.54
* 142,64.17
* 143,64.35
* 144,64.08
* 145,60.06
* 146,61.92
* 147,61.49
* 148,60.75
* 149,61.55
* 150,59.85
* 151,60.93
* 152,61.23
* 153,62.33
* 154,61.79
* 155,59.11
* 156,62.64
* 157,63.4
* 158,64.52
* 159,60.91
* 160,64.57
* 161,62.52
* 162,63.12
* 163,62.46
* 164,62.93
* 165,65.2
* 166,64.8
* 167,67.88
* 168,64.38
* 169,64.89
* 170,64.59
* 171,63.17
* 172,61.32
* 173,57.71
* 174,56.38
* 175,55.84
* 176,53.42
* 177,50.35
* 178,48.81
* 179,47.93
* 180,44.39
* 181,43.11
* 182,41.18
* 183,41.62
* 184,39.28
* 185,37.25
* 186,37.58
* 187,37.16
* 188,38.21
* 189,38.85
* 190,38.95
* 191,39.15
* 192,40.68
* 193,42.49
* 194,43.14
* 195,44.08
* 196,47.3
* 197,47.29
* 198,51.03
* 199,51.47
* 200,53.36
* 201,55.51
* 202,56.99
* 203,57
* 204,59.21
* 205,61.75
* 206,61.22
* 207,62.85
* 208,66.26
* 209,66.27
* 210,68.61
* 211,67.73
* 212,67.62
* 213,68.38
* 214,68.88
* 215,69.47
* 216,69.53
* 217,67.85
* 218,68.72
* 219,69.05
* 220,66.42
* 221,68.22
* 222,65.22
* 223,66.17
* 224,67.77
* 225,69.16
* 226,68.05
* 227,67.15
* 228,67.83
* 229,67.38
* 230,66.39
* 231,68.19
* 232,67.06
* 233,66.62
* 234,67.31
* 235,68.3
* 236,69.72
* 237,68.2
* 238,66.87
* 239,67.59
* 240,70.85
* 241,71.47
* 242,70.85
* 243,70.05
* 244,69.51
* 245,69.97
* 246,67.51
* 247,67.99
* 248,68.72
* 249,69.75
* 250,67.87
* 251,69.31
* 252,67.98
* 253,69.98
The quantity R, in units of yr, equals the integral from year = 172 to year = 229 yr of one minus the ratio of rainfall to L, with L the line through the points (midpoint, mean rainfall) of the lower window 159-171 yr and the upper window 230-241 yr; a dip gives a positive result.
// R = 9.2 yr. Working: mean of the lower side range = 64.1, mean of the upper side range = 68.1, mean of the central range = 55.6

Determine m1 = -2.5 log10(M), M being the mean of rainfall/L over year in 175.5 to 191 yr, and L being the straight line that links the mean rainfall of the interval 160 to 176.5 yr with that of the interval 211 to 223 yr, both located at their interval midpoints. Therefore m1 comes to 0.44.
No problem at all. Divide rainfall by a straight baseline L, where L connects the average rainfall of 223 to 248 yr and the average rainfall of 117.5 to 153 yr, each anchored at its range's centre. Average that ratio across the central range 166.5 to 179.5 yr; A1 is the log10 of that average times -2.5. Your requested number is 0.23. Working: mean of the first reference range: 74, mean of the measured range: 58.2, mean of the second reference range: 68.4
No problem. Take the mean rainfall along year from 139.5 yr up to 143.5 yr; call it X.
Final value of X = 65.3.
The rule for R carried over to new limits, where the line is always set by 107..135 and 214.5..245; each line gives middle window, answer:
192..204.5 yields 3.9 yr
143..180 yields 8.6 yr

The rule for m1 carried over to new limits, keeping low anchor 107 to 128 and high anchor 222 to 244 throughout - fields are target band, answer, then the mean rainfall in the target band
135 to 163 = 0.268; 63.9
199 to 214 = 0.165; 62.2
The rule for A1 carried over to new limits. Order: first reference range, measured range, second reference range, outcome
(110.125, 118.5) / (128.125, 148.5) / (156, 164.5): 0.069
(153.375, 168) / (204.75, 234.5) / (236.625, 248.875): 0.006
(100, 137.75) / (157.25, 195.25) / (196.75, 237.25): 0.375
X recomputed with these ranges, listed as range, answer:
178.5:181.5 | 45.1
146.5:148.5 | 61.1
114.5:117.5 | 88.2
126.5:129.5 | 83.6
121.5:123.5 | 85.3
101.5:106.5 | 89.5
